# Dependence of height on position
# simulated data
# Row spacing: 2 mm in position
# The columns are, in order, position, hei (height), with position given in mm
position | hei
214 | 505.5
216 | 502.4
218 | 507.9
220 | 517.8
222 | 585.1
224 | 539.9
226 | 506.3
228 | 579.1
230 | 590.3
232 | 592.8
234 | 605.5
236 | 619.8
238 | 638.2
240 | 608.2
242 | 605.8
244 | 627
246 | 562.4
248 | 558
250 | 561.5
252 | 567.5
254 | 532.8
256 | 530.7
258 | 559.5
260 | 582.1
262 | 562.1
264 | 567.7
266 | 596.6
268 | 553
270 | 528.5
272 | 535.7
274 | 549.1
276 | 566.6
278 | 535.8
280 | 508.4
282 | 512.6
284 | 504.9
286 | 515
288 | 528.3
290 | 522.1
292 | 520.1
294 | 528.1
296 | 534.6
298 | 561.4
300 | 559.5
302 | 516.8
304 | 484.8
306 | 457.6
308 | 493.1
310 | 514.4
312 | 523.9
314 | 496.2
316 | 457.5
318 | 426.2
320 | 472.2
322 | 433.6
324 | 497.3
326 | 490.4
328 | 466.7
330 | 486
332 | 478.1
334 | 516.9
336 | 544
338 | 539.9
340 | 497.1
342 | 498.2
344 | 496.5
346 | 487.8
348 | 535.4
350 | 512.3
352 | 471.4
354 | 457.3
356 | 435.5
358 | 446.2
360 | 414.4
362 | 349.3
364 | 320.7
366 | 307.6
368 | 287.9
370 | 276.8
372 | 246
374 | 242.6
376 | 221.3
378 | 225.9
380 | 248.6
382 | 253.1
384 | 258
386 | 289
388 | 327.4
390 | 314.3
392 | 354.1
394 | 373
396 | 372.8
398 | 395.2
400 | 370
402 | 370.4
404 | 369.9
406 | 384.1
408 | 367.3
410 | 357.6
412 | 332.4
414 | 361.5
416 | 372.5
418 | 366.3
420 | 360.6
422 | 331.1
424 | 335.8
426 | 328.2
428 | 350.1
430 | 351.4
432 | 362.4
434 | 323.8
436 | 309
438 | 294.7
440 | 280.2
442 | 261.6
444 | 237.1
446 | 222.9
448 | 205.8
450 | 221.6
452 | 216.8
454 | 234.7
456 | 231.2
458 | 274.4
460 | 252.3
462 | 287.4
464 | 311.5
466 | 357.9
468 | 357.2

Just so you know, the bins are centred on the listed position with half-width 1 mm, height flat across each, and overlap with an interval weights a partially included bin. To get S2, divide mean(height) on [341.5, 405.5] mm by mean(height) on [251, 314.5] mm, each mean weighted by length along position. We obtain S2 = 0.67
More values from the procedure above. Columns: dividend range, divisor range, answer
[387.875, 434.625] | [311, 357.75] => 0.73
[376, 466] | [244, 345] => 0.59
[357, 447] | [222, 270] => 0.56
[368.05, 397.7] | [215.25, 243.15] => 0.50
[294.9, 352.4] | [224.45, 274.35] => 0.87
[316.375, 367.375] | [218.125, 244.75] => 0.79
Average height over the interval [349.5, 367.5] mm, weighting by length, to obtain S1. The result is 407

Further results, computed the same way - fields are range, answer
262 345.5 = 513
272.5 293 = 527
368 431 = 325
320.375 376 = 431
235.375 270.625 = 576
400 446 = 335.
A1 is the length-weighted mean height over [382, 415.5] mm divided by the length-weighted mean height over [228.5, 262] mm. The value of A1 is 0.6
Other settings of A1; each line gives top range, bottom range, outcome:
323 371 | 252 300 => 0.83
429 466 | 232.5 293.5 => 0.49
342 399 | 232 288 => 0.63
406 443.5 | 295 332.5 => 0.68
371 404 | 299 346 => 0.62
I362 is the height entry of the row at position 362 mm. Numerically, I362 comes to 349.3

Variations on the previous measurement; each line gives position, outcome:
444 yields 237.1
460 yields 252.3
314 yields 496.2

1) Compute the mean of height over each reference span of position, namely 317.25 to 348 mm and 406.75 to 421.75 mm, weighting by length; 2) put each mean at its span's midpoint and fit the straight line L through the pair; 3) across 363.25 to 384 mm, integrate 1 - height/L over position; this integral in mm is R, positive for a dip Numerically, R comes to 7.95 mm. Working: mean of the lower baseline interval 491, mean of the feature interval 262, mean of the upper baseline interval 359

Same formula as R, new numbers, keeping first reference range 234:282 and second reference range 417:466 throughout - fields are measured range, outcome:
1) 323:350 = -3.3 mm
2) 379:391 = 3.0 mm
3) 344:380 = 4.1 mm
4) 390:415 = -1.1 mm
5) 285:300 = -0.5 mm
